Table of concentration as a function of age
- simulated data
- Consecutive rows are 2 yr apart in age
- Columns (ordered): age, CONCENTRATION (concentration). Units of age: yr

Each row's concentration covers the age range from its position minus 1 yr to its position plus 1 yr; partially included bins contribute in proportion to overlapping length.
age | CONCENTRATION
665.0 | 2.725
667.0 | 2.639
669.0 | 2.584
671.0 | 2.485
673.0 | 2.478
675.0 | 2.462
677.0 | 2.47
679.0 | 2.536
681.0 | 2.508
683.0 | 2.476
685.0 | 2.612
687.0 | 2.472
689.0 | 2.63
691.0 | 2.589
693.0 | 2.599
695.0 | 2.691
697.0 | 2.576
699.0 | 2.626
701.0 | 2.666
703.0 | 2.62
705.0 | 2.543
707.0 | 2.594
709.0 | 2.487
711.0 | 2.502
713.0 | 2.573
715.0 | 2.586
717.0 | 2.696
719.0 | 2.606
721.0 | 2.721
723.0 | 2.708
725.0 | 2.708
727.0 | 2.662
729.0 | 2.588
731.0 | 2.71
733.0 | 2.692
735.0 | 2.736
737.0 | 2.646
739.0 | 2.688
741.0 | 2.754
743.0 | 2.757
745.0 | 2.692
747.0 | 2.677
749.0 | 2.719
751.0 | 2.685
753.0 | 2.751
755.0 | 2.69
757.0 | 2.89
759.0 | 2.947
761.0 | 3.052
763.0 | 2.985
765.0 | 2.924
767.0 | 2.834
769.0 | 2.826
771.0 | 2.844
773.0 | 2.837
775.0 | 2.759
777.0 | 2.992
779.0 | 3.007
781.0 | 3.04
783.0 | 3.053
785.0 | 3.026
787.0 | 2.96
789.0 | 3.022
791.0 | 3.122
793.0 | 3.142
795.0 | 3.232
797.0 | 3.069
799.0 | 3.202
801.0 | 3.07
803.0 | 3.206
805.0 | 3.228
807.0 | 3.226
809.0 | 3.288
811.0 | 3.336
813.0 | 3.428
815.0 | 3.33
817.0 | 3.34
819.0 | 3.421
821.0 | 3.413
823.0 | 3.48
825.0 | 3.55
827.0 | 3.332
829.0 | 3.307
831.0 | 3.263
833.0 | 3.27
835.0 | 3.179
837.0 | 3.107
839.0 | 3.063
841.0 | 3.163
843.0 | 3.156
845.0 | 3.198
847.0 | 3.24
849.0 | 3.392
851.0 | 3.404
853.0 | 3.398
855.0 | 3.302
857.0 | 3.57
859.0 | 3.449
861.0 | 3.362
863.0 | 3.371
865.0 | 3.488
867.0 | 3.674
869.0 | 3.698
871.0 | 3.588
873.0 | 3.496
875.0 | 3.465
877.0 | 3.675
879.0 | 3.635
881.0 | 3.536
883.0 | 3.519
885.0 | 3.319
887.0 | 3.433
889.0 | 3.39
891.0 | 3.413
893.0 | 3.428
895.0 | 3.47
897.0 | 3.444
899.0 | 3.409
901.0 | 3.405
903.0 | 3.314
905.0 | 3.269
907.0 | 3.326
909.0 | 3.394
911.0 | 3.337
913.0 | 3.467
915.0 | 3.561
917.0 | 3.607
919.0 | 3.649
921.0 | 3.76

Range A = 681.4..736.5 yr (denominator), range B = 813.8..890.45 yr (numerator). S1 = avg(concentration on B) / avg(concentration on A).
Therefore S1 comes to 1.30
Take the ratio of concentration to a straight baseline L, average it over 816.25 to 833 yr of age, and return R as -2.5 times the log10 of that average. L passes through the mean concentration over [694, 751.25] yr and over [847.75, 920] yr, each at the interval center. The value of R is -0.072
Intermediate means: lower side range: 2.65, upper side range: 3.46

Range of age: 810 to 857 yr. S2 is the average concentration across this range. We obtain 3.31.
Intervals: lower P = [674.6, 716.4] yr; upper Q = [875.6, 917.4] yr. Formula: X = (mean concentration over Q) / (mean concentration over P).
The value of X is 1.34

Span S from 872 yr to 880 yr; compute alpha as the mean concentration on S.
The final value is 3.57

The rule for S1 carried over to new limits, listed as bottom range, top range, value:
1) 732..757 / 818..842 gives 1.21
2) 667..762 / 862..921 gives 1.32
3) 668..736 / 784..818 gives 1.23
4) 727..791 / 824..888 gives 1.20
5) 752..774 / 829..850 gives 1.12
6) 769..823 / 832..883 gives 1.08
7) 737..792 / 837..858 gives 1.14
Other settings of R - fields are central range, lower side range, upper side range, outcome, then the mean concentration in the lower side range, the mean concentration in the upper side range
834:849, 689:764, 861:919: 0.02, 2.69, 3.47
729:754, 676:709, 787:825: 0.06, 2.57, 3.25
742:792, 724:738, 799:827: 0.03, 2.68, 3.33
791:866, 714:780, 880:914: -0.06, 2.77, 3.4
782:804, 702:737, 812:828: 0.04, 2.63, 3.41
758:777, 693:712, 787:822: 0.04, 2.59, 3.23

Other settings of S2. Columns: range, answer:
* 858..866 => 3.42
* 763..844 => 3.15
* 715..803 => 2.85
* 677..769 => 2.68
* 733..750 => 2.71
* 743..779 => 2.83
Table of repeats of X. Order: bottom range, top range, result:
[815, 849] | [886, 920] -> 1.04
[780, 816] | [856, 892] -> 1.11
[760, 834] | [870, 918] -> 1.10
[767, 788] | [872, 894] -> 1.19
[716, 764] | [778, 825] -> 1.17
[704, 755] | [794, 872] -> 1.25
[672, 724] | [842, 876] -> 1.33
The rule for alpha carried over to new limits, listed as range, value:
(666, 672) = 2.57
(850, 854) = 3.4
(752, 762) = 2.87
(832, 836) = 3.22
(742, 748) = 2.71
